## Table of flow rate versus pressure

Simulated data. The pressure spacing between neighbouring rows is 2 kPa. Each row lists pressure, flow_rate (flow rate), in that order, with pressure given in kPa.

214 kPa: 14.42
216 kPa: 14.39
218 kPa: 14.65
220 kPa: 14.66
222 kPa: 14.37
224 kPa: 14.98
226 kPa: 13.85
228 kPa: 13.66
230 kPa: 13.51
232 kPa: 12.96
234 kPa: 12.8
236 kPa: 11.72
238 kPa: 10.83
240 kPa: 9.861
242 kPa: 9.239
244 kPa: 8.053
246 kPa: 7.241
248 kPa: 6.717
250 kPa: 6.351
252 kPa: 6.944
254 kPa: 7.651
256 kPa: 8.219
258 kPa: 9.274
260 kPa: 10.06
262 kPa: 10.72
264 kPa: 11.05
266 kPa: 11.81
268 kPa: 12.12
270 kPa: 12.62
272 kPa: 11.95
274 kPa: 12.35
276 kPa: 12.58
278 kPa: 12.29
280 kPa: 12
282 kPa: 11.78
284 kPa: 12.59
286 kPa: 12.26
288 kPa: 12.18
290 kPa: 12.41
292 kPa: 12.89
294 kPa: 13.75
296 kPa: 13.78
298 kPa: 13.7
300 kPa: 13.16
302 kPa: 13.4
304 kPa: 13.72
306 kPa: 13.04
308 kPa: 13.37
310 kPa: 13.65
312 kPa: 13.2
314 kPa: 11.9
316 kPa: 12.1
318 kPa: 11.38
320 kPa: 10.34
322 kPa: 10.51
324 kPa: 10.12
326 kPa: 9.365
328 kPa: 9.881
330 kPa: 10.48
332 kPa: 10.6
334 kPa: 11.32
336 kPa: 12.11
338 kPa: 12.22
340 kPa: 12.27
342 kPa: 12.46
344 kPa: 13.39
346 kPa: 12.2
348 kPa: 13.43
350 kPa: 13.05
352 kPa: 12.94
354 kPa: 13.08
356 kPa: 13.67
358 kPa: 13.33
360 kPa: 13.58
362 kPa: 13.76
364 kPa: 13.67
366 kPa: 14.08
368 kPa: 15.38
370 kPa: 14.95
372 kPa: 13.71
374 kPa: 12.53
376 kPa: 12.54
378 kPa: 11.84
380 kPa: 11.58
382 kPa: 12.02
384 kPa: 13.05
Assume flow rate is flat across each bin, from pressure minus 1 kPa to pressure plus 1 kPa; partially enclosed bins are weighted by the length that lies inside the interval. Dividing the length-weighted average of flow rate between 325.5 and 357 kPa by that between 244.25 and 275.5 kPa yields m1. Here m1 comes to 1.25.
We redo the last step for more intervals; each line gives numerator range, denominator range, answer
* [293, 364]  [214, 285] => 1.09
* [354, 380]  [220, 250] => 1.19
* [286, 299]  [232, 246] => 1.26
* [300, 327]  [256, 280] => 1.06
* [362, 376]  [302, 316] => 1.06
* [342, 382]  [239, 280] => 1.34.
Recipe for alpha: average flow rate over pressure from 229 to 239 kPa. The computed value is 12.4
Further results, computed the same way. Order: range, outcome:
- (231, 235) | 12.9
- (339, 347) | 12.6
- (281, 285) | 12.2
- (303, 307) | 13.4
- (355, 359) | 13.5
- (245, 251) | 6.77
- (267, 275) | 12.3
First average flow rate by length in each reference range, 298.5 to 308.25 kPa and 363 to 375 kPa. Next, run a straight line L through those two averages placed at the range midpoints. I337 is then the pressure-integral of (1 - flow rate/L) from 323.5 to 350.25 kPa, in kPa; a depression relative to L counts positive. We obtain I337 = 4.1 kPa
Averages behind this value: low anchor 13.4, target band 11.6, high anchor 14.1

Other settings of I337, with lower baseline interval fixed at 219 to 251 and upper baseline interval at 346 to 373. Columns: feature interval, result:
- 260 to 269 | 0.4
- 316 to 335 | 3.6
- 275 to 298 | -0.7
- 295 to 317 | -0.9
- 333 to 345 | 0.9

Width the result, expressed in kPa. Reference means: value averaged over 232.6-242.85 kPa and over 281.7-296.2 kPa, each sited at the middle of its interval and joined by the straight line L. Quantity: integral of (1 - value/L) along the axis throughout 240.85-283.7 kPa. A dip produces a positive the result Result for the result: 6.4 kPa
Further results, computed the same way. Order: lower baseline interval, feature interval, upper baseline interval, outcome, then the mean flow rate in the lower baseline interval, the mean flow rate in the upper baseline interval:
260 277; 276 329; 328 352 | -1.52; 11.8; 12.1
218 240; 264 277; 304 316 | 0.96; 13.2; 13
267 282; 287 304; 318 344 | -2.00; 12.2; 11.1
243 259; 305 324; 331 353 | -2.06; 7.56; 12.4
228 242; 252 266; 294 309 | 3.36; 11.9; 13.5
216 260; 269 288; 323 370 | -1.27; 10.9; 12.5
